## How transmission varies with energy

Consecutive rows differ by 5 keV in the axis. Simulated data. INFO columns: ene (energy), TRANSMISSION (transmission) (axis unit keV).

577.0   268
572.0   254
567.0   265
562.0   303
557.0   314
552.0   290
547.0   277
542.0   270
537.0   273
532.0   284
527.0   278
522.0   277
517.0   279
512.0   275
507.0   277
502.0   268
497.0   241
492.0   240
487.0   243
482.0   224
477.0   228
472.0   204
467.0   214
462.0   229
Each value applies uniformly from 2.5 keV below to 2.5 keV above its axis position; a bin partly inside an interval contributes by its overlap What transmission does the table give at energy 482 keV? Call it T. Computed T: 224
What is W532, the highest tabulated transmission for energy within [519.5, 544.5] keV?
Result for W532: 284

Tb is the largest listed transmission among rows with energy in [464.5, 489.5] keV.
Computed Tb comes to 243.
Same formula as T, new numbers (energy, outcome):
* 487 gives 243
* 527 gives 278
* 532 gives 284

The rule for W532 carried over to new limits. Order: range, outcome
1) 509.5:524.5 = 279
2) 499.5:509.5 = 277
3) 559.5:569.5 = 303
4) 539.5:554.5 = 290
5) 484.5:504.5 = 268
